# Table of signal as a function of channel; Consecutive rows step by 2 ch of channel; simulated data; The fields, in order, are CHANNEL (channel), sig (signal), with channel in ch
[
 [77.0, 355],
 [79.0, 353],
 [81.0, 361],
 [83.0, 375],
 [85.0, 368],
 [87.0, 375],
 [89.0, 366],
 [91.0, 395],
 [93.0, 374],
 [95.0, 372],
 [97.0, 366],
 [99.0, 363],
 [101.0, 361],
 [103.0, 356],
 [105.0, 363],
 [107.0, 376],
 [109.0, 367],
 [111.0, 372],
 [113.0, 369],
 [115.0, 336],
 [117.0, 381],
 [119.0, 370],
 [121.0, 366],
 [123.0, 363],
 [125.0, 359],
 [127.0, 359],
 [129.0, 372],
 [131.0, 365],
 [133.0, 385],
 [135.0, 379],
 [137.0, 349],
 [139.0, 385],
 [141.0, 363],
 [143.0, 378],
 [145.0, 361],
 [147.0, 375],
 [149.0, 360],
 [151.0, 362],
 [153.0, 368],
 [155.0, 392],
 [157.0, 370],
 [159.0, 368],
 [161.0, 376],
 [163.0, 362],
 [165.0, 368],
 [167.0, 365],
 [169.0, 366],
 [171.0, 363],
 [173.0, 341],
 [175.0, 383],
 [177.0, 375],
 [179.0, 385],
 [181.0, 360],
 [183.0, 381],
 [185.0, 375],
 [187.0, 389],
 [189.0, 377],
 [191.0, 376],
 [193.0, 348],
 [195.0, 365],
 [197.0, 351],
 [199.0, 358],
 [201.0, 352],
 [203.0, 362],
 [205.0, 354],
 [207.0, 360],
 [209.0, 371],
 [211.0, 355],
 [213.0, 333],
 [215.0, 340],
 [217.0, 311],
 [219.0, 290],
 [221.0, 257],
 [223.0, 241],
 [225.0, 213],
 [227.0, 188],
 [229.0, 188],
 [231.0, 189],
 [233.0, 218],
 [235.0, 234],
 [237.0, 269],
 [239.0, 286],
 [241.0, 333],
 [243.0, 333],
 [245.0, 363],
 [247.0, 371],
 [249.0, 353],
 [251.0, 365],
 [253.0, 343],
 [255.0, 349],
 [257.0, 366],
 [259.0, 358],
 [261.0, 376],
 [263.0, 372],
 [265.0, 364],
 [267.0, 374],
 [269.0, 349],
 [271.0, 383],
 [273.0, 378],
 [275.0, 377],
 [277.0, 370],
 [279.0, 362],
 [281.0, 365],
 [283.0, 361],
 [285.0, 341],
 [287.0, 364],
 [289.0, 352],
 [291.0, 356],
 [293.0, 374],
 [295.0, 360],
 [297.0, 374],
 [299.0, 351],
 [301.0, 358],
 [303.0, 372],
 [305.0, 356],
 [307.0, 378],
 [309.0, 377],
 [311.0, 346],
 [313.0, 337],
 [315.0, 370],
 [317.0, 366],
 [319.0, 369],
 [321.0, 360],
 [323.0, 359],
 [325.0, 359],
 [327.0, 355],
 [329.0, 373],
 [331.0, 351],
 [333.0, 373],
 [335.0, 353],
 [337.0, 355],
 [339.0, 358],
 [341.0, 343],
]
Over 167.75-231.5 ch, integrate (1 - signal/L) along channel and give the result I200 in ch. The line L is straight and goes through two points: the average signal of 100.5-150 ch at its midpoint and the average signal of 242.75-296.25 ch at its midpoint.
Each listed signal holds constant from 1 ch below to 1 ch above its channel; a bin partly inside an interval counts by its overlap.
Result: 5.7 ch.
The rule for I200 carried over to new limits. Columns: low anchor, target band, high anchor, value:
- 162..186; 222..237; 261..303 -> 6.2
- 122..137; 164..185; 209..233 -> -3.4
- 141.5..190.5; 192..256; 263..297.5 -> 9.9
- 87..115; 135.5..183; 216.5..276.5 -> -3.1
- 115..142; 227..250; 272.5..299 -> 5.3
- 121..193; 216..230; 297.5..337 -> 4.8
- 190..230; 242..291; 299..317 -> -2.9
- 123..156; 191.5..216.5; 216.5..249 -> -4.4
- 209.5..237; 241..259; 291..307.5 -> -3.5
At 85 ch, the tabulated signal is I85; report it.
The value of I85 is 368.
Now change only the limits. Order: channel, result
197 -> 351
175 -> 383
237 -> 269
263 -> 372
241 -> 333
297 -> 374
